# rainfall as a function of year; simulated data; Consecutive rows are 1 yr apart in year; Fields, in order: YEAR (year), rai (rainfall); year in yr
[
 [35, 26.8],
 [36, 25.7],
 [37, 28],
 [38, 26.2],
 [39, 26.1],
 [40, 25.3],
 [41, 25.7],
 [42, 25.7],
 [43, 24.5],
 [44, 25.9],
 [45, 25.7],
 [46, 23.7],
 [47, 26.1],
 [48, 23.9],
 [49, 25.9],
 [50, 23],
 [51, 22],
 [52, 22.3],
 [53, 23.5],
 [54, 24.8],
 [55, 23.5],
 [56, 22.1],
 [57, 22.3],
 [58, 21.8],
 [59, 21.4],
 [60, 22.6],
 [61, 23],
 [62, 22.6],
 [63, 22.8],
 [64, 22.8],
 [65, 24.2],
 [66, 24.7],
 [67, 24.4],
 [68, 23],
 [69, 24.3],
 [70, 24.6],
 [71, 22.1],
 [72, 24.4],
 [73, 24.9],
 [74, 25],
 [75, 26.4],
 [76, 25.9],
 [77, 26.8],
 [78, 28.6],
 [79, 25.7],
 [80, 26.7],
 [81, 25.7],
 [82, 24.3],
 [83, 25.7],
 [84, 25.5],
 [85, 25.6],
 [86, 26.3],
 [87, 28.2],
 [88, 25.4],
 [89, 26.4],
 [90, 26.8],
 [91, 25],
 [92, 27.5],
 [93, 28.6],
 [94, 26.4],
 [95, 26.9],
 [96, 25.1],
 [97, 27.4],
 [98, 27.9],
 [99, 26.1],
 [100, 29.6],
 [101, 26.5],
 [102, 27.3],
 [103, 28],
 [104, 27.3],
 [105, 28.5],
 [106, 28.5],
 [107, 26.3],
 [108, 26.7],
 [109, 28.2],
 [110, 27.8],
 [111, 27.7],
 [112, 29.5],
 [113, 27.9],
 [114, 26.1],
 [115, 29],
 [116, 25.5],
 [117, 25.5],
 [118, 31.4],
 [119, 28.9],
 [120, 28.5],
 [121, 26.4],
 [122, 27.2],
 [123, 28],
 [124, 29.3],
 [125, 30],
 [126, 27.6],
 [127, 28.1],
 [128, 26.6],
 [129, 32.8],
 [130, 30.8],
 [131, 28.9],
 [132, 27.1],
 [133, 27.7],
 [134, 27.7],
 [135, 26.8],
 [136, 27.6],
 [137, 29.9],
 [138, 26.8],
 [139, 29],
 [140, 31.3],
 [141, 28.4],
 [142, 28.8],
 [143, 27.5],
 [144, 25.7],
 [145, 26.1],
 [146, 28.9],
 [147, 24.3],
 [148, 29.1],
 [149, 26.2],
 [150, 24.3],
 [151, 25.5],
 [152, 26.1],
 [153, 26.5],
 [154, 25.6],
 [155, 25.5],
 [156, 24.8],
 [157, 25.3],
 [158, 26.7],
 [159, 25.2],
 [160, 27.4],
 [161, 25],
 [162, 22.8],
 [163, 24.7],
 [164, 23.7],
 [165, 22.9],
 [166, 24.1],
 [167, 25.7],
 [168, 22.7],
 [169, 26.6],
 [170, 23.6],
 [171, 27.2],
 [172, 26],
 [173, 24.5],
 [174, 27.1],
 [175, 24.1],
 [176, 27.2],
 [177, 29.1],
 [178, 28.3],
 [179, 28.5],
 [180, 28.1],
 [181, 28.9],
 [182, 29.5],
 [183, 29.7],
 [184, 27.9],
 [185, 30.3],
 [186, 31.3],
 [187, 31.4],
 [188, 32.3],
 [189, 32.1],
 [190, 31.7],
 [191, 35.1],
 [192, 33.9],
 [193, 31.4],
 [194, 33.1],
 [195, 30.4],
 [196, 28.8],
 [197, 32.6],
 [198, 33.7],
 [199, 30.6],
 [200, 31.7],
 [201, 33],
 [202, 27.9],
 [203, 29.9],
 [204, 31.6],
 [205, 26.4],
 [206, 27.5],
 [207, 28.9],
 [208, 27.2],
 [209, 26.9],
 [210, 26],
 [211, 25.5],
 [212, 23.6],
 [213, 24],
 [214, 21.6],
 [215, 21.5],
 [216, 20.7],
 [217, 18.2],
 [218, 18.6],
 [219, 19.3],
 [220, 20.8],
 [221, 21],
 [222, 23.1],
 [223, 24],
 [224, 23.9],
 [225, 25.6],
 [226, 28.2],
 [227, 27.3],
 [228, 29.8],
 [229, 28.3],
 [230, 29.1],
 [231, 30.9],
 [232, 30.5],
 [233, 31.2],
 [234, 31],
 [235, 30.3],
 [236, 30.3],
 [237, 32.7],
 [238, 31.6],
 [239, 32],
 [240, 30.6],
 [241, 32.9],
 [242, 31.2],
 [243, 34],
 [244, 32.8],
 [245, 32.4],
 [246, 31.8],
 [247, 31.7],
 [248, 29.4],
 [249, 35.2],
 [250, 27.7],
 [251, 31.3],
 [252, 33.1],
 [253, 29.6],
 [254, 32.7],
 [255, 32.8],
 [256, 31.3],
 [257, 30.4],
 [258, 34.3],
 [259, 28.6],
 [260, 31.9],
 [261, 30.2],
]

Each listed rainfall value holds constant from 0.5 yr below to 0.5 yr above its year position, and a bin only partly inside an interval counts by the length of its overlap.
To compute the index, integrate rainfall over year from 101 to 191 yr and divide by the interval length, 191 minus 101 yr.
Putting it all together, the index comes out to 27.5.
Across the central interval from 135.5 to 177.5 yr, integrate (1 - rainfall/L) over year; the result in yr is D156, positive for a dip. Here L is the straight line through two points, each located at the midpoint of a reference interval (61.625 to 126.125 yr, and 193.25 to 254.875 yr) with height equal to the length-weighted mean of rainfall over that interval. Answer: 1.98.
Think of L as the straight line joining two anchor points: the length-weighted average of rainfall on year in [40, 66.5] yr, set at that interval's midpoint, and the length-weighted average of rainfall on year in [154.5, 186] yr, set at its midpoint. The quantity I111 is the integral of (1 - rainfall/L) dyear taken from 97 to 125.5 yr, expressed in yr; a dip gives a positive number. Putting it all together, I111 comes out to -3.2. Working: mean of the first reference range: 23.7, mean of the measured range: 27.8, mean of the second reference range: 26.3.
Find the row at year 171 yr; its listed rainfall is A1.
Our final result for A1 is 27.2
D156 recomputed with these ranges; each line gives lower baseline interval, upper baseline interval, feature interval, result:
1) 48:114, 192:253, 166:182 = 0.6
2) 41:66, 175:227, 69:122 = -4.2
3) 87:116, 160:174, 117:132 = -1.3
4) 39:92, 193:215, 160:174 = 1.4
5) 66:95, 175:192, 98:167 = 1.5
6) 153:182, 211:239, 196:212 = -2.0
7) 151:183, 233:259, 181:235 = 1.6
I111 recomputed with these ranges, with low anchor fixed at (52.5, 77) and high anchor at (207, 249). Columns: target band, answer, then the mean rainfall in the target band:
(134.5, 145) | -1.10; 28.1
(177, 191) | -1.96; 30.2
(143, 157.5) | -0.21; 26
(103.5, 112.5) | -1.14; 27.8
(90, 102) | -1.27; 27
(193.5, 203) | -1.58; 31.2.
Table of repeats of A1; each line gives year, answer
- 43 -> 24.5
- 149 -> 26.2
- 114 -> 26.1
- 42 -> 25.7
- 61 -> 23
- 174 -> 27.1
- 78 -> 28.6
